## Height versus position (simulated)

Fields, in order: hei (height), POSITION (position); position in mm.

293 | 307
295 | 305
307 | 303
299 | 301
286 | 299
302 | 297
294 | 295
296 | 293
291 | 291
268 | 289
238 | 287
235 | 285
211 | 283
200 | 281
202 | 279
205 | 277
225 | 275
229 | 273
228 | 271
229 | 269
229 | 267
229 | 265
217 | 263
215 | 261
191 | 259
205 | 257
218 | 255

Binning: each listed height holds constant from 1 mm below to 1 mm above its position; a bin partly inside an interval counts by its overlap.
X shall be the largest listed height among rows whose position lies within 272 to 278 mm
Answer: 229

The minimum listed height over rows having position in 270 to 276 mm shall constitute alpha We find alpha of 225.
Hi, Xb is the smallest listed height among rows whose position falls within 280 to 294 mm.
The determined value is 200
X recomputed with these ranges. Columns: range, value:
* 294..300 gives 302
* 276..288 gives 238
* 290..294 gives 296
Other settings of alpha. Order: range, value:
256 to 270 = 191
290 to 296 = 291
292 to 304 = 286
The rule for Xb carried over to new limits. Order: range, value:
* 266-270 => 229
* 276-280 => 202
